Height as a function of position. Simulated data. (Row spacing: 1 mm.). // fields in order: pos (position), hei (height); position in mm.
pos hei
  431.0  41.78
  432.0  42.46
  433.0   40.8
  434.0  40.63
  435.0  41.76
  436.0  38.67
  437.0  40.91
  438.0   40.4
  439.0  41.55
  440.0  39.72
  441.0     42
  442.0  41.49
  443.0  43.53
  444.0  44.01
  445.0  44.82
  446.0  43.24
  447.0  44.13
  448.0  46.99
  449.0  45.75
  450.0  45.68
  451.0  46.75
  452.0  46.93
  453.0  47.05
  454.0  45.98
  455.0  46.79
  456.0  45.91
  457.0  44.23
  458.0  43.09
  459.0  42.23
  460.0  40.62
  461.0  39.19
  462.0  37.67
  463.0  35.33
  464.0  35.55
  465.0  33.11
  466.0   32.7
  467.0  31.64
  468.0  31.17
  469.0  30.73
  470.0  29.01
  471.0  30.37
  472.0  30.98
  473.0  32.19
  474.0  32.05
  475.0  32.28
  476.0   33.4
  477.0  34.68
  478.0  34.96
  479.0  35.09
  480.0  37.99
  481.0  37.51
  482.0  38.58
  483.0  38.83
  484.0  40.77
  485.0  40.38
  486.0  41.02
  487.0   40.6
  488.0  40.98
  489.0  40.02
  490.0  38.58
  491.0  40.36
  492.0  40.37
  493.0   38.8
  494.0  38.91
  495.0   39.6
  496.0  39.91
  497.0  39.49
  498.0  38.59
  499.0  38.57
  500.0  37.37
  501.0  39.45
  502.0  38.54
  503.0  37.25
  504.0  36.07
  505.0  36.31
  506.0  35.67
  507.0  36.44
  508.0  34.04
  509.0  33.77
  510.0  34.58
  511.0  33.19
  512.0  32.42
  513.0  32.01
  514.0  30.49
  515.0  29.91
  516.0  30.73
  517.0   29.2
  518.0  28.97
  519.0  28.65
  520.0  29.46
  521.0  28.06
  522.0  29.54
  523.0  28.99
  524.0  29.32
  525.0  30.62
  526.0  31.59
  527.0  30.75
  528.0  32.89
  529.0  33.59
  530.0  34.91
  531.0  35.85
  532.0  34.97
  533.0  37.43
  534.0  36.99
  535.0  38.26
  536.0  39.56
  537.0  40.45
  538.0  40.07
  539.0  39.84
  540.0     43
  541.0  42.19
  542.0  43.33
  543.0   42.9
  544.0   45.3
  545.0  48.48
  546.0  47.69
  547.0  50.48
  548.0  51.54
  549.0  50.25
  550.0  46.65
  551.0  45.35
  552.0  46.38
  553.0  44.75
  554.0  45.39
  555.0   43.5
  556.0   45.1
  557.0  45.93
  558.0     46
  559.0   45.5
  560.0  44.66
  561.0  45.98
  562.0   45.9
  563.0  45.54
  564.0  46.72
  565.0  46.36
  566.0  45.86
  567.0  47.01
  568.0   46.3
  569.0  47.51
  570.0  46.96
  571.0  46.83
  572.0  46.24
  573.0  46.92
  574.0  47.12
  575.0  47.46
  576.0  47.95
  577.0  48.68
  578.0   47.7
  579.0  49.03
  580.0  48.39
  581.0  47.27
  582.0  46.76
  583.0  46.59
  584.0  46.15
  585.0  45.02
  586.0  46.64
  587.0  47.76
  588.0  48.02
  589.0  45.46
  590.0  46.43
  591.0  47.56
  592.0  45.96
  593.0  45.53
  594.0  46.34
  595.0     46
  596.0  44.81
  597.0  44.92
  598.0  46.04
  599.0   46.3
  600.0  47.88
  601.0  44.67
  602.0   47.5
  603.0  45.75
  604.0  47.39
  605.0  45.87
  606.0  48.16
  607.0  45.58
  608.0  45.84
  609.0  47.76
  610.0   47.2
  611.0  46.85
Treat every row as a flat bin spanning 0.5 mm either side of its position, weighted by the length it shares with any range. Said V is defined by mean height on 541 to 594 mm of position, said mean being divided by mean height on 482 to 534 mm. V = 1.32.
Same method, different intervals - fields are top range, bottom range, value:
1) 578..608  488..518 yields 1.29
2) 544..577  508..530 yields 1.50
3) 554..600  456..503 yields 1.25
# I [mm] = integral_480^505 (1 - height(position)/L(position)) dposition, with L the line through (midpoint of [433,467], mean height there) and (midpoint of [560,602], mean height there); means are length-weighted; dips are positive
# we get 2.5 mm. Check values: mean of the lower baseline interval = 41.9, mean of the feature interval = 39.1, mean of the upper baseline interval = 46.6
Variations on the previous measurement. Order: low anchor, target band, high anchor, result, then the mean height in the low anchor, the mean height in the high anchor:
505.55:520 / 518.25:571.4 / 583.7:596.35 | -4.2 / 32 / 46.3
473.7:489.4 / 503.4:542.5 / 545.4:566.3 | 7.7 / 37.5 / 46.5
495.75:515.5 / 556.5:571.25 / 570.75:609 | -1.0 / 35.7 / 46.7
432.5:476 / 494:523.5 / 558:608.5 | 5.8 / 39.7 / 46.6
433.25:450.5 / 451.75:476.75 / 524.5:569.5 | 3.3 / 42.6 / 42.7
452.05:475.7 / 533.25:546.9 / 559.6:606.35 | 0.3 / 37.1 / 46.6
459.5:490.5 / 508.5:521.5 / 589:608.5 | 2.7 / 35.7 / 46.2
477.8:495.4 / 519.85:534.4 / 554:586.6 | 3.5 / 39.1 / 46.5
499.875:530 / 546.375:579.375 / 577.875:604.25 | -4.3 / 32.6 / 46.6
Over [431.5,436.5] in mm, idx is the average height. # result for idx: 40.9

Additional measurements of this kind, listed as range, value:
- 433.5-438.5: 40.5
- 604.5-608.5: 46.4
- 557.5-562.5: 45.6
